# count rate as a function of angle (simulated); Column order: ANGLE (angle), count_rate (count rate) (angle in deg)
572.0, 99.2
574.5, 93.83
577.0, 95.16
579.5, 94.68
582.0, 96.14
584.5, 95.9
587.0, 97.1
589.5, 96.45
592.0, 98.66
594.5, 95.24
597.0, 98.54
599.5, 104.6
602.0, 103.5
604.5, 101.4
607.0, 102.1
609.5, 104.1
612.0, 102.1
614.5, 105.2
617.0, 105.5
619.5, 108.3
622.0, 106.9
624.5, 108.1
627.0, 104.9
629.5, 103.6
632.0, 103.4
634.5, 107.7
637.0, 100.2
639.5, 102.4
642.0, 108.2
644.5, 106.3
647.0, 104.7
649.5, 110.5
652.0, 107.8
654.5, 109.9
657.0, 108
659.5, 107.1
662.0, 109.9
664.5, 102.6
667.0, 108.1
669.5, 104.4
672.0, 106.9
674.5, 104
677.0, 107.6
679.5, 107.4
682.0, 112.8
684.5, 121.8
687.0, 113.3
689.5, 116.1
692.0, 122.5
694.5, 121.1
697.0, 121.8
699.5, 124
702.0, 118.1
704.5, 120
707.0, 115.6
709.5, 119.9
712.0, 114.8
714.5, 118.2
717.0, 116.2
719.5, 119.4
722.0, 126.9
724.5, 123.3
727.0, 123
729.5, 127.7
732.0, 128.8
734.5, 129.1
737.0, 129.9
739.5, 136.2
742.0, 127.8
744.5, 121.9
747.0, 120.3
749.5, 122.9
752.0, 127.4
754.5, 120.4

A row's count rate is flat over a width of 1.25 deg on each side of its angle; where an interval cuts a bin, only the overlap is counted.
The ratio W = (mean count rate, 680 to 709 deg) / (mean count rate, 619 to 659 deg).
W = 1.12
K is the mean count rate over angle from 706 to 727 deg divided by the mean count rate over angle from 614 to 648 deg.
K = 1.13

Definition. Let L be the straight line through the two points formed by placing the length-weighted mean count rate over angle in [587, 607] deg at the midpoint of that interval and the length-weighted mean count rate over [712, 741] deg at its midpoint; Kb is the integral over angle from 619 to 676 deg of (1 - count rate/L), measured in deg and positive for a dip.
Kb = 1.7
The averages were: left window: 99.7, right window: 125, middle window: 106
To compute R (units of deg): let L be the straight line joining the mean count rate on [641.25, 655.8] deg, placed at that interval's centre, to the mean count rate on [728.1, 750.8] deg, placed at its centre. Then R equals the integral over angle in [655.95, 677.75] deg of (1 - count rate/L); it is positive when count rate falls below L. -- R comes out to 1.0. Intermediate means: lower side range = 108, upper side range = 127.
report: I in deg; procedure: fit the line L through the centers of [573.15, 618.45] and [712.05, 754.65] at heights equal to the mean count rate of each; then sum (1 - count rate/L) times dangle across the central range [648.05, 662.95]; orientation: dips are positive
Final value 0.21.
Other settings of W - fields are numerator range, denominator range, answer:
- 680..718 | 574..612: 1.20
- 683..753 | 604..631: 1.17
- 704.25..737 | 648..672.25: 1.14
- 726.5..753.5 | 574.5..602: 1.30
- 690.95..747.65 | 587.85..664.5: 1.18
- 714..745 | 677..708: 1.07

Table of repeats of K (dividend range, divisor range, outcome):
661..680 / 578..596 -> 1.10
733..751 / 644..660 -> 1.18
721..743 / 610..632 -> 1.22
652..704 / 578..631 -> 1.11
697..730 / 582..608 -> 1.21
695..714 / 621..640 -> 1.14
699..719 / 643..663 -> 1.09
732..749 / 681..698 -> 1.08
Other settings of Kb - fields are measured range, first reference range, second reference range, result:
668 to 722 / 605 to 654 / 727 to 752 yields 1.2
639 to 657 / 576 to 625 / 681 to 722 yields 0.3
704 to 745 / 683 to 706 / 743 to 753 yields -0.6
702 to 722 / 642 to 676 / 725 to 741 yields 0.7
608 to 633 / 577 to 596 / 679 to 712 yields -0.5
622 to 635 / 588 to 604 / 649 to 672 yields -0.3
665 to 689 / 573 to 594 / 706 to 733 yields 0.8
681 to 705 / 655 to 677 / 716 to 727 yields -1.1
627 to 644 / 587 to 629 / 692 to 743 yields 0.5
